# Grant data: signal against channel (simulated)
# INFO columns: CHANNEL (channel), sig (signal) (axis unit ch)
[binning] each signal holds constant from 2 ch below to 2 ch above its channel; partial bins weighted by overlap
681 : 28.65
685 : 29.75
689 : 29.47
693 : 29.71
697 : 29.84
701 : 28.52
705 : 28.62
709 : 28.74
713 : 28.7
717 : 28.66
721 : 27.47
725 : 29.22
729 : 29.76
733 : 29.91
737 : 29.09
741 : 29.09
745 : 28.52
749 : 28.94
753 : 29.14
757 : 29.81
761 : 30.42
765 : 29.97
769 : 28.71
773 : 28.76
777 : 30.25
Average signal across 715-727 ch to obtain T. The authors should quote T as 28.4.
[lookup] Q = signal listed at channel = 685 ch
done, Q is 29.75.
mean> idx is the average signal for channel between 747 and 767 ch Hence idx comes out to 29.7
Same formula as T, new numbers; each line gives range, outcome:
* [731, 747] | 29.2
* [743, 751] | 28.7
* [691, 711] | 29.1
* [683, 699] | 29.7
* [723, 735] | 29.6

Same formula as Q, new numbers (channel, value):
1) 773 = 28.76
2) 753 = 29.14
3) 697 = 29.84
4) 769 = 28.71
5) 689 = 29.47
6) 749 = 28.94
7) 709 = 28.74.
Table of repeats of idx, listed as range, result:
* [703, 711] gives 28.7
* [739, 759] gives 29.1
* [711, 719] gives 28.7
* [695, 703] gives 29.2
